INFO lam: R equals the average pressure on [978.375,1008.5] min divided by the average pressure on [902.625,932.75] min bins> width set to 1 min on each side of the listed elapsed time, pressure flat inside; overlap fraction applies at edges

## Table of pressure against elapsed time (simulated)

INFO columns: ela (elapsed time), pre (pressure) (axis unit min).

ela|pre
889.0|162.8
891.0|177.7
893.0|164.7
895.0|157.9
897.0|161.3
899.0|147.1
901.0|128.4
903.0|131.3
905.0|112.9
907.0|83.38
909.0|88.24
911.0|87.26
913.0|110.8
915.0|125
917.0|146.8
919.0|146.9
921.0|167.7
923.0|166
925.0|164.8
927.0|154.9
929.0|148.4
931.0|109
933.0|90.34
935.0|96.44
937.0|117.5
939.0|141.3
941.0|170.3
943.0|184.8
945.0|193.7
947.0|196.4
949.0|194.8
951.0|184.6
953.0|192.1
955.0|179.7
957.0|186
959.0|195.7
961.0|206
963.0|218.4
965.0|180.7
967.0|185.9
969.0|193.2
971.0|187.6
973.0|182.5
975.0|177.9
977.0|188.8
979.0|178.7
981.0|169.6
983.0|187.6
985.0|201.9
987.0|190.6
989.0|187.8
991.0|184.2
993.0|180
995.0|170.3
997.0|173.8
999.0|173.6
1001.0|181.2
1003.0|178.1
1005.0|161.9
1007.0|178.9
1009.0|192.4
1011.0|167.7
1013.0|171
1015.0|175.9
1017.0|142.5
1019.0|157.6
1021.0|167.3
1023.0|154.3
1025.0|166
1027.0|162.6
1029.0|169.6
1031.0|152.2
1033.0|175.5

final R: 1.4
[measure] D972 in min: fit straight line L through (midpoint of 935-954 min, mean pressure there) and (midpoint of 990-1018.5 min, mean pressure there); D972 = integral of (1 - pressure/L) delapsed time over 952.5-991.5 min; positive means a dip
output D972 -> -3.8 min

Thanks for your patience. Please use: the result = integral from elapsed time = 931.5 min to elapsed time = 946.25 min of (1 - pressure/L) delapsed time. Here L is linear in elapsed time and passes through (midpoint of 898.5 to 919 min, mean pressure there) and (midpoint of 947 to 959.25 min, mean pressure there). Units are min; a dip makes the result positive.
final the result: 2.3 min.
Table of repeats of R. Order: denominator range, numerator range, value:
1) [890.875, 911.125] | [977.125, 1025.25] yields 1.34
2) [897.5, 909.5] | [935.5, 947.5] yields 1.38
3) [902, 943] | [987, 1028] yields 1.33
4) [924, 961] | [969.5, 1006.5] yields 1.11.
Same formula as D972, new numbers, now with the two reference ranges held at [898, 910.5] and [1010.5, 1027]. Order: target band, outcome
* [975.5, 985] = -2.39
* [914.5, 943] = -3.79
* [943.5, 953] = -4.24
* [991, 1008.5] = -2.41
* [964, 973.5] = -3.00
